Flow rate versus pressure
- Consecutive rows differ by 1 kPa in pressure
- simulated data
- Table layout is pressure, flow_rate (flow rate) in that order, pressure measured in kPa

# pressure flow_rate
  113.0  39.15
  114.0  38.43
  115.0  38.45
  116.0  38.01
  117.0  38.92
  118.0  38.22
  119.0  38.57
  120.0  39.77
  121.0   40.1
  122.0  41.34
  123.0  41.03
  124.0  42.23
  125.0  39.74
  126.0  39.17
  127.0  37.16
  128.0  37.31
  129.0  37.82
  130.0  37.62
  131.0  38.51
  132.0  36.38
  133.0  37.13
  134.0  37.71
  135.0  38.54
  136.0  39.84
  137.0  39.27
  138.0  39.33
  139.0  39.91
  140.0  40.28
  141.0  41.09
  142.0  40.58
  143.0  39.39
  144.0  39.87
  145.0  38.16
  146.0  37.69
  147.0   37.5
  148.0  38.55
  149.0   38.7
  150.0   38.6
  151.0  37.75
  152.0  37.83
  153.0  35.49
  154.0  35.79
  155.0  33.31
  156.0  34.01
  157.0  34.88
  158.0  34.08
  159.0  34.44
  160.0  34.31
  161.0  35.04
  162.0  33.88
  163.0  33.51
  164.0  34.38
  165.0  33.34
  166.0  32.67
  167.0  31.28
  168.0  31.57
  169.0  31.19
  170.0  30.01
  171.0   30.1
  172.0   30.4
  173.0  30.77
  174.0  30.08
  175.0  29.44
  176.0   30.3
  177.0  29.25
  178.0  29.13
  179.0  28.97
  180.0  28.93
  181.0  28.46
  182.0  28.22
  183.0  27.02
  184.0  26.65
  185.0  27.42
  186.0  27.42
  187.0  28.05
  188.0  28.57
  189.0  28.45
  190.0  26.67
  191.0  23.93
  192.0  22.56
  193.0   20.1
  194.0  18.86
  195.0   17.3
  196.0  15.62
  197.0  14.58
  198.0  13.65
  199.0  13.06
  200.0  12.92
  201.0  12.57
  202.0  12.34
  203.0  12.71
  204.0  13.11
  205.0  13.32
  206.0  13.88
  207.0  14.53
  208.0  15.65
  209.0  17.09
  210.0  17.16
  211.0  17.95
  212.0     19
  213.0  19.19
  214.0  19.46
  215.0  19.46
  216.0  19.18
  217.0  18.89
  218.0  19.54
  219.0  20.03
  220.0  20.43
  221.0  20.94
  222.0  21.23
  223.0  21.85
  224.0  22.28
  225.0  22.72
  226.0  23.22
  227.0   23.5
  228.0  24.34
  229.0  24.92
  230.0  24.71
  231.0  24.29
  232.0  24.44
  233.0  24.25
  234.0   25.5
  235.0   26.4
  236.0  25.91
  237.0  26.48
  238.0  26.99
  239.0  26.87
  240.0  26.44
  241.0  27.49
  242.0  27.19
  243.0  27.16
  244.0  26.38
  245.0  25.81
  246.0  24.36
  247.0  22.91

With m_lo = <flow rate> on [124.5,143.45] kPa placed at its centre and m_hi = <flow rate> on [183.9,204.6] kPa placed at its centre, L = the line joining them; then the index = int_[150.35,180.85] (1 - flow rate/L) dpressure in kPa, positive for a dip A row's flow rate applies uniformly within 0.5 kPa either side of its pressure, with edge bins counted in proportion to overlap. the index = -4.1 kPa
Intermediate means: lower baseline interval 38.8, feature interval 32.5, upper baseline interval 19.7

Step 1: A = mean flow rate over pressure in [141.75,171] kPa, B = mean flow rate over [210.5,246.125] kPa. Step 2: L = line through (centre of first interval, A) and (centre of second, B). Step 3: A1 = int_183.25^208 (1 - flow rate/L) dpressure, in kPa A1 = 8.5 kPa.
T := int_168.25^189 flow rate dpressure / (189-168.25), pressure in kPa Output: 29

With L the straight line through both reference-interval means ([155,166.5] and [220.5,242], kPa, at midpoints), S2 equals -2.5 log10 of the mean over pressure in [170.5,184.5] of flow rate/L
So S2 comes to 0.09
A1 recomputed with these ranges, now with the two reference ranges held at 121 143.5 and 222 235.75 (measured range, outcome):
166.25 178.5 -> 0.9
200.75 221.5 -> 7.5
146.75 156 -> -0.2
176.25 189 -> 1.2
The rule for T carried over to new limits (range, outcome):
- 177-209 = 20.9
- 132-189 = 33.9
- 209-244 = 22.9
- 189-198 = 20.1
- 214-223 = 20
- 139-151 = 39.1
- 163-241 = 23.4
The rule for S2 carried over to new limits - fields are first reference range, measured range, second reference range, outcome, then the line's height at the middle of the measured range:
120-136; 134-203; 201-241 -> 0.04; 31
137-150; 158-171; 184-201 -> -0.05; 31.5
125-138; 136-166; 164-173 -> -0.07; 34.6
